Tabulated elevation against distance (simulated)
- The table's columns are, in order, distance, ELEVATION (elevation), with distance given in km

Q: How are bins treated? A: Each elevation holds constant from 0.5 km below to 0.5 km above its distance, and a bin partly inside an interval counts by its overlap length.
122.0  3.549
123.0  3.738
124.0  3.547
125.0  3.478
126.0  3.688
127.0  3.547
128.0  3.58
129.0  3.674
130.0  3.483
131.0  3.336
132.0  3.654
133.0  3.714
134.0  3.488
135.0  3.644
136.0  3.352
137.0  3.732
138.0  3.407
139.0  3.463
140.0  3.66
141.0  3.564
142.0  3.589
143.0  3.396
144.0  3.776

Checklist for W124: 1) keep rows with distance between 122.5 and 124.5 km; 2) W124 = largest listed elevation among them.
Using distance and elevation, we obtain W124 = 3.738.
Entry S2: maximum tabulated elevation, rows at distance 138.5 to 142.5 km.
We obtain 3.66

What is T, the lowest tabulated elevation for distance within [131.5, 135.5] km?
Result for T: 3.488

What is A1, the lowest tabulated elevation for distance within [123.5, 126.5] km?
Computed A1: 3.478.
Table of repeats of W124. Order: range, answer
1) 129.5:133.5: 3.714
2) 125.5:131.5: 3.688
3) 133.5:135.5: 3.644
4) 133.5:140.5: 3.732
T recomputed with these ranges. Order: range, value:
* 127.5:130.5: 3.483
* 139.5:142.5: 3.564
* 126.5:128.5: 3.547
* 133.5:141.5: 3.352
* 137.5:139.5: 3.407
